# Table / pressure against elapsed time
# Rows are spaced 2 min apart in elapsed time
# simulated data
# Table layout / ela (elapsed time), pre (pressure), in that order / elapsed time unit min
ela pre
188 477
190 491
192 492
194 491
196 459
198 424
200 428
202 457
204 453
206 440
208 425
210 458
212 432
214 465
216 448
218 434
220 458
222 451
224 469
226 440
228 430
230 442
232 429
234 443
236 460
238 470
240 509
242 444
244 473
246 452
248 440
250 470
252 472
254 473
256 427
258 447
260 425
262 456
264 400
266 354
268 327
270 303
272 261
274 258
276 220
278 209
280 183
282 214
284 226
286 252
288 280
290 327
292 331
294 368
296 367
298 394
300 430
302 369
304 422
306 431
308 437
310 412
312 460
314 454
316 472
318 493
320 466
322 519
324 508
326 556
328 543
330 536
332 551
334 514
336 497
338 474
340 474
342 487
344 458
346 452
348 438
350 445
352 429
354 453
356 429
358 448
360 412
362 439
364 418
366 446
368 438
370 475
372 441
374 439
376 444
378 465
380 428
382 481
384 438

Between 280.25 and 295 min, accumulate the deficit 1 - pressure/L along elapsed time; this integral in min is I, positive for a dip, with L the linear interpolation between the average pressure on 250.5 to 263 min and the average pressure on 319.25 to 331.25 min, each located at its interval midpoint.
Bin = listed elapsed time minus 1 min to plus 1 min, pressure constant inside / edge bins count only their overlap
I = 6.21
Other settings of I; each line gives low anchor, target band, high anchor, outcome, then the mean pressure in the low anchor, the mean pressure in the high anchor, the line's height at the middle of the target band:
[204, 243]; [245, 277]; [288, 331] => 4.22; 450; 439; 445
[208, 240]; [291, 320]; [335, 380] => 1.99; 450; 450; 450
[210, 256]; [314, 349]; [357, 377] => -4.05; 454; 440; 444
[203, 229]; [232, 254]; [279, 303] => -3.58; 446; 312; 398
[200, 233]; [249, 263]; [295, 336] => 0.04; 445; 467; 454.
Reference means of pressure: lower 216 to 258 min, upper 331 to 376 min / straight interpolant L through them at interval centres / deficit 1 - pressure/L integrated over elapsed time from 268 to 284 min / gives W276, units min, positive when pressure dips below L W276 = 7.54 min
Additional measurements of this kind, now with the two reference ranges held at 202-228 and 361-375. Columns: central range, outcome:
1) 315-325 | -1.1 min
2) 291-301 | 1.5 min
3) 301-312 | 0.6 min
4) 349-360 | 0.1 min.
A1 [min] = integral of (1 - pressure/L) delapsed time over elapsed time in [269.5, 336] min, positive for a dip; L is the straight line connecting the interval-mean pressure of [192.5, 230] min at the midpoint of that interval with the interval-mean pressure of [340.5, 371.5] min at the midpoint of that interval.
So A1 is 8.48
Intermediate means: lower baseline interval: 448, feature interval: 389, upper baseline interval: 445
